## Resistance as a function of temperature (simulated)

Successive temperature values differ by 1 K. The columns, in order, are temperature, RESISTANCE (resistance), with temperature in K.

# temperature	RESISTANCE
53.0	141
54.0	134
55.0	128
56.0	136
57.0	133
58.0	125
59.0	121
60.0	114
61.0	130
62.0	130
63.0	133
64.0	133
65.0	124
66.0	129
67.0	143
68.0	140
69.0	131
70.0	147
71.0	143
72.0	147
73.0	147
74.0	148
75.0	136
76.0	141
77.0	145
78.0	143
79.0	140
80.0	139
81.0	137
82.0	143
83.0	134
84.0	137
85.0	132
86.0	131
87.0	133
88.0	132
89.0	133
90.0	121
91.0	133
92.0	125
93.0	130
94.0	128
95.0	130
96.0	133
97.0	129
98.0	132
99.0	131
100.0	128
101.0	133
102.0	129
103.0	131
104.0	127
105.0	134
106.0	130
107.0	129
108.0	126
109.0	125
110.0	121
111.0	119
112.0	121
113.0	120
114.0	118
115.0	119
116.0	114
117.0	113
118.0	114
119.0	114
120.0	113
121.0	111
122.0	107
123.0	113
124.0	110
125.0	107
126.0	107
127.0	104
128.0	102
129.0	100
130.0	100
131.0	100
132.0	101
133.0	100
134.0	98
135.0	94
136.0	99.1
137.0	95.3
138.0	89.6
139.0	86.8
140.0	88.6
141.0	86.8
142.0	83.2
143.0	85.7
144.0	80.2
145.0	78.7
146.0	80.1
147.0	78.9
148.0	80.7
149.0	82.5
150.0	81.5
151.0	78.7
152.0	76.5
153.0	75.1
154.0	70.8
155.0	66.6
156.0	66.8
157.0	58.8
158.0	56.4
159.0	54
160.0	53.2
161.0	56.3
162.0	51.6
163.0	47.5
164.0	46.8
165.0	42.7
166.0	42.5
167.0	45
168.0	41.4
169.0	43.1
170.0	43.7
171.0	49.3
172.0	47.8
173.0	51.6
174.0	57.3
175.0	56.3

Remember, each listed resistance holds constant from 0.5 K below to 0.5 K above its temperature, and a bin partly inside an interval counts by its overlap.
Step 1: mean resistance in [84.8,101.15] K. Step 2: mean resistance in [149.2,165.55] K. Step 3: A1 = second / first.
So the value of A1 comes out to 0.5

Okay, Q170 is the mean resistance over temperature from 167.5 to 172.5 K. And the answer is 45.1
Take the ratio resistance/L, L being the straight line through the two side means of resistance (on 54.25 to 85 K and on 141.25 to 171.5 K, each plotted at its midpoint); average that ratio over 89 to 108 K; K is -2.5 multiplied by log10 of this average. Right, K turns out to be -0.16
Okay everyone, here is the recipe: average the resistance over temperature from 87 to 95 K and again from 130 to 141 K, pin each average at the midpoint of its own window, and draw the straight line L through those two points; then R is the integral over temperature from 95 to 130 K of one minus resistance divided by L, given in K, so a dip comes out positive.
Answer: -2.0 K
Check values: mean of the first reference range 129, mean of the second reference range 95.1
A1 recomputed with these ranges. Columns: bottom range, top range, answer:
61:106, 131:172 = 0.53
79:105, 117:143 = 0.77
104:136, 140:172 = 0.57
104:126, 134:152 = 0.72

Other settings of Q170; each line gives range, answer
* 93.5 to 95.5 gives 129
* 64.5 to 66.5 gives 126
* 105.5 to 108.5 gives 128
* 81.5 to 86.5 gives 135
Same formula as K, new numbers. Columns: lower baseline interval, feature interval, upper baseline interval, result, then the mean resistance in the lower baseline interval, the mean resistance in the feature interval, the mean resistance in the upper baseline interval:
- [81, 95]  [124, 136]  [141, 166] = -0.12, 132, 101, 67.9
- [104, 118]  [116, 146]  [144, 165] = -0.03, 122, 99.3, 66.8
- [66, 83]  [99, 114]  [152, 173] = -0.16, 141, 126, 53.5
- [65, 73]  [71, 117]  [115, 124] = -0.04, 139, 131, 113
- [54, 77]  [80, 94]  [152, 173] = -0.14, 135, 132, 53.5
